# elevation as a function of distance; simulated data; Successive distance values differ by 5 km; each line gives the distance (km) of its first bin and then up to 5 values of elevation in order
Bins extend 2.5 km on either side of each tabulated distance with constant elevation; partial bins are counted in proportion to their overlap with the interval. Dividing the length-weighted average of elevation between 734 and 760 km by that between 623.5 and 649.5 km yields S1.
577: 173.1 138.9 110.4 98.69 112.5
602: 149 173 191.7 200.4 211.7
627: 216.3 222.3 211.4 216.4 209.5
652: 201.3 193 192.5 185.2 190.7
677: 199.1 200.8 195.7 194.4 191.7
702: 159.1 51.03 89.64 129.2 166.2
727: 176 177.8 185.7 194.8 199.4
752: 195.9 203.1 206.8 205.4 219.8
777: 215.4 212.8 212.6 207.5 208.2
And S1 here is 0.91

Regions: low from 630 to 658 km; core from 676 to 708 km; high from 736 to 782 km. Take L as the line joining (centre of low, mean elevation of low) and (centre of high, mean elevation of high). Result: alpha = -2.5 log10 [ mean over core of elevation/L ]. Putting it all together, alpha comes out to 0.19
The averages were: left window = 210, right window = 204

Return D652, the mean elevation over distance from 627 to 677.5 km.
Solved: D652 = 203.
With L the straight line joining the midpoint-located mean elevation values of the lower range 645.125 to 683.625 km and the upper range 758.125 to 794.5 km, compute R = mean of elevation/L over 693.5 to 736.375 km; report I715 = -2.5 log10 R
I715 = 0.361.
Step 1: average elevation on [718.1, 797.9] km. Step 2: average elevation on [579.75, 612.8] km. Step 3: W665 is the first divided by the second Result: 1.45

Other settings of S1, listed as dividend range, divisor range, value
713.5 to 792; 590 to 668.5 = 1.03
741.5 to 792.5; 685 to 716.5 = 1.43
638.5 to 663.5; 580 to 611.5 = 1.52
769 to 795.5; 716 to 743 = 1.23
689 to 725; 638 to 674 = 0.71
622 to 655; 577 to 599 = 1.74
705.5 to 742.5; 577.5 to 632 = 0.89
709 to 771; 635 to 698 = 0.89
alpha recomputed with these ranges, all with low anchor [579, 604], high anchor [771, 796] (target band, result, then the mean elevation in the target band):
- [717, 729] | 0.14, 162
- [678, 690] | -0.19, 198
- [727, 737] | 0.06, 179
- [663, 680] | -0.20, 192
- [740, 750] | -0.01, 197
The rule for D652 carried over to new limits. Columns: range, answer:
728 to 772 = 197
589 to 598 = 105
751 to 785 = 209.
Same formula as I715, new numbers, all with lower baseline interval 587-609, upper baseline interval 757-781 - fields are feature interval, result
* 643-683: -0.224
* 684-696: -0.126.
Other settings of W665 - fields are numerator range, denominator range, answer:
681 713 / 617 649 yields 0.73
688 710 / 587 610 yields 1.14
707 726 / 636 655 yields 0.58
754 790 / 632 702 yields 1.06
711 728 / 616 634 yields 0.66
